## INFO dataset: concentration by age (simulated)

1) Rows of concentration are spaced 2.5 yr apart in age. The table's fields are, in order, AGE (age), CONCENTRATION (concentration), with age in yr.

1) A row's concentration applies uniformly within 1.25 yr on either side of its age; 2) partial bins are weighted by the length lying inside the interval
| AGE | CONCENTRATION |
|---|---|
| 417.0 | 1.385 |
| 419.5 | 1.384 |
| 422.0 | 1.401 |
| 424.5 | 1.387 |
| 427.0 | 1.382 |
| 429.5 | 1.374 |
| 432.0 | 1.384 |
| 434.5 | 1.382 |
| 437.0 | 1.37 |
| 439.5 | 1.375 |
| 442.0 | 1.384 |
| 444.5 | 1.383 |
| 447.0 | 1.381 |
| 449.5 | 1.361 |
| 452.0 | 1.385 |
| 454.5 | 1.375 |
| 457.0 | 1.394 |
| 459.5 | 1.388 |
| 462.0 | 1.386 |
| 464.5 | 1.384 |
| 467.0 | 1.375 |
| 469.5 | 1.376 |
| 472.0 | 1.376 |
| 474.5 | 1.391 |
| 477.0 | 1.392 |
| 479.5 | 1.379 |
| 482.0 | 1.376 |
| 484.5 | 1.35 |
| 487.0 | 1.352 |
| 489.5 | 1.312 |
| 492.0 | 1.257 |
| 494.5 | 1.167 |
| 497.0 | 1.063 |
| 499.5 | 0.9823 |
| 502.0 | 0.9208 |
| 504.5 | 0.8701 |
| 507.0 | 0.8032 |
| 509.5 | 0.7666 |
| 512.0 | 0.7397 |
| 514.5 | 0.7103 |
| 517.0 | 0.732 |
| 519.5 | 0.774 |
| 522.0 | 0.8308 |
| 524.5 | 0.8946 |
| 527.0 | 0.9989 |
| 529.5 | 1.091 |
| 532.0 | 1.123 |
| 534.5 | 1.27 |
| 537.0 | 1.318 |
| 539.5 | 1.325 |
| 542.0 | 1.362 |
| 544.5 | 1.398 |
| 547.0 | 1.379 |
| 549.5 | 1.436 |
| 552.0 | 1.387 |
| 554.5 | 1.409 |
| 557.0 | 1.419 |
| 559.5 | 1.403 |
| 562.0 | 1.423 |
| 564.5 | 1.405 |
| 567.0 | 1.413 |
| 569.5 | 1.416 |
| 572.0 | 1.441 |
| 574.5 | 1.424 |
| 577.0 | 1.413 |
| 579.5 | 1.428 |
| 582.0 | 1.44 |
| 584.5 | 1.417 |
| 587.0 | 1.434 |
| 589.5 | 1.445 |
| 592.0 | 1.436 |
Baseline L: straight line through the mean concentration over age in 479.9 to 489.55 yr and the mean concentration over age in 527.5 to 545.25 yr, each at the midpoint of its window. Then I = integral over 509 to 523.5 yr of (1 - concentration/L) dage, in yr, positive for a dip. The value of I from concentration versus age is 5.97 yr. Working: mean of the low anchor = 1.35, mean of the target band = 0.761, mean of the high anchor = 1.25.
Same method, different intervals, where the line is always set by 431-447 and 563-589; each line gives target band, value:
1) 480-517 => 9.4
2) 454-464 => 0.0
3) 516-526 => 4.2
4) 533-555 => 0.8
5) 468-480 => 0.1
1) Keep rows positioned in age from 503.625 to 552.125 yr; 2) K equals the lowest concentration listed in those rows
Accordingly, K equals 0.7103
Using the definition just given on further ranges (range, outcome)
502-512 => 0.7397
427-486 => 1.35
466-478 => 1.375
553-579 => 1.403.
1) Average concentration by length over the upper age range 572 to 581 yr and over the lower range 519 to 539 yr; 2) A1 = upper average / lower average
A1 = 1.35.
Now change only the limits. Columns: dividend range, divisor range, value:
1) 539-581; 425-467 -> 1.02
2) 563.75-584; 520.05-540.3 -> 1.31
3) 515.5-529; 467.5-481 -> 0.62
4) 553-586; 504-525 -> 1.81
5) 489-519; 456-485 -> 0.67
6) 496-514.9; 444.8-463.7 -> 0.62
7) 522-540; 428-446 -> 0.81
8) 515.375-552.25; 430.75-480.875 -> 0.83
